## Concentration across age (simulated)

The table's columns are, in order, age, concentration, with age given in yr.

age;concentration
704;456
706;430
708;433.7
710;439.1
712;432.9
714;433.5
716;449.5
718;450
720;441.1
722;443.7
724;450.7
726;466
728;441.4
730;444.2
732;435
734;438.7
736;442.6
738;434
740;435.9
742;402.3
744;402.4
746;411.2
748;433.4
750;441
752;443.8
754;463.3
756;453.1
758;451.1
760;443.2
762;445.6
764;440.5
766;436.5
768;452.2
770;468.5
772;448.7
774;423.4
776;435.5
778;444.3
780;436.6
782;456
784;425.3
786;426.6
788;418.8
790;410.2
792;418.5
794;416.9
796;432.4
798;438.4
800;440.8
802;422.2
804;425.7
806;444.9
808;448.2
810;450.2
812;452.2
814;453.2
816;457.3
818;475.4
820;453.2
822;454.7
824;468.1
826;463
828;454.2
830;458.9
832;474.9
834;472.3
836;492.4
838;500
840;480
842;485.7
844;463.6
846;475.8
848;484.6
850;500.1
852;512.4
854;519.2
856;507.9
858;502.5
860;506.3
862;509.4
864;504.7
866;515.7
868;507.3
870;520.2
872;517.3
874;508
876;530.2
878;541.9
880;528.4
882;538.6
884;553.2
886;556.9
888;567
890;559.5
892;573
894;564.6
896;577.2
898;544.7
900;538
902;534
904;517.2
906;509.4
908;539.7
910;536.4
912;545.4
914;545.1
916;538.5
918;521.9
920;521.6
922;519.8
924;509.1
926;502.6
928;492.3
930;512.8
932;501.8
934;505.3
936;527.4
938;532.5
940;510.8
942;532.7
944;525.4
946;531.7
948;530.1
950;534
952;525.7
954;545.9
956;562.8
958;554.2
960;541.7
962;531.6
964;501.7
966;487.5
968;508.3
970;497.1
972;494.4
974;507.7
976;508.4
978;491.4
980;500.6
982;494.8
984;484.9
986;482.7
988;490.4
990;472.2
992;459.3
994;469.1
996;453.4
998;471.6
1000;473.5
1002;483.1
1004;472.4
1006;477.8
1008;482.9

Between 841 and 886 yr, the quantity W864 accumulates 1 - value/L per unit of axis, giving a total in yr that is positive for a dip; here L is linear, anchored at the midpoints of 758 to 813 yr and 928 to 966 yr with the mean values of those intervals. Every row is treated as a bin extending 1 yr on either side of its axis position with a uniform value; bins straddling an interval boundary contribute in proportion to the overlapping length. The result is -2.9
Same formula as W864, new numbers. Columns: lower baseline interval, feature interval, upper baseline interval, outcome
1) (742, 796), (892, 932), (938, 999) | -3.6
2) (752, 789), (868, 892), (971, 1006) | -3.9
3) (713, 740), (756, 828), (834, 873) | 4.5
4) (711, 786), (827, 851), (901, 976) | 0.0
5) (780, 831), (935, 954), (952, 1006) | -1.6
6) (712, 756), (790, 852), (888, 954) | 3.0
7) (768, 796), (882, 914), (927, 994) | -4.2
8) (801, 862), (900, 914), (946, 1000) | -1.2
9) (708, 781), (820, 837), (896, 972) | 0.4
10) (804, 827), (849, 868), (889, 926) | -0.6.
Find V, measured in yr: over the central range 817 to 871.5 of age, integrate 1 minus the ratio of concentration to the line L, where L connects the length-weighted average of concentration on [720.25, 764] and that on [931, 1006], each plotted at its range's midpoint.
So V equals -2.2 yr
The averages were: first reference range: 439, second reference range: 505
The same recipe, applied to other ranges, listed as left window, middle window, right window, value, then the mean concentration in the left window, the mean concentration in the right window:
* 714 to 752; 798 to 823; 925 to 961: 1.2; 437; 526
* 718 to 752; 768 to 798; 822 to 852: 1.4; 436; 477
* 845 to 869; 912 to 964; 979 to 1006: -4.1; 504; 478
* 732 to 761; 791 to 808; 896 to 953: 1.1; 435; 525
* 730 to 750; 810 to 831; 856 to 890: 1.2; 428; 526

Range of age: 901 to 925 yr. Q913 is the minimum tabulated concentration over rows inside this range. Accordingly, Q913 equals 509.1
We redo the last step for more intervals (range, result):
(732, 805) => 402.3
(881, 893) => 538.6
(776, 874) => 410.2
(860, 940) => 492.3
